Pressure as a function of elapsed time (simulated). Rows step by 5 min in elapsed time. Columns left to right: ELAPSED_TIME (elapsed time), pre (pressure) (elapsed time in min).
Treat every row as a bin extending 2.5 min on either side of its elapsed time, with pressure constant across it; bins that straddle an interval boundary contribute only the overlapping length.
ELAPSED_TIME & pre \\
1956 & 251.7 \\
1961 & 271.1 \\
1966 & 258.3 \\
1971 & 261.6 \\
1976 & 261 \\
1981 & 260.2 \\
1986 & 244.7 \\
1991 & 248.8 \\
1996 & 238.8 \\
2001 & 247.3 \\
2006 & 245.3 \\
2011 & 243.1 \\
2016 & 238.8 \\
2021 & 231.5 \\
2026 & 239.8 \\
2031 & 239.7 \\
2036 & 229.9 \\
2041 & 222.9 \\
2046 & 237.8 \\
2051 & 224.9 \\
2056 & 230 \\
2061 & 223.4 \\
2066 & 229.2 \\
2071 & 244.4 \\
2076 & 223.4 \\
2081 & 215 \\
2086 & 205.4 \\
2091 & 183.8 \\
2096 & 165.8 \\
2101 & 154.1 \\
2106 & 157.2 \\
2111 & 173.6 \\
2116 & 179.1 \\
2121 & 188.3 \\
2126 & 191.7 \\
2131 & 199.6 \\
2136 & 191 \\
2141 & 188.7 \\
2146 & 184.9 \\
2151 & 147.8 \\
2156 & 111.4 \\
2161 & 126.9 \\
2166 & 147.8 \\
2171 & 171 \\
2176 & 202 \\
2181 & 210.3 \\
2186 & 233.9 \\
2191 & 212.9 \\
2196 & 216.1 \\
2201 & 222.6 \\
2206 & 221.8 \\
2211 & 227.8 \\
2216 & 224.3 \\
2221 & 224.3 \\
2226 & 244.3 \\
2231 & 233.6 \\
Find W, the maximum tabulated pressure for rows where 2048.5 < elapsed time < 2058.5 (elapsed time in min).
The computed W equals 230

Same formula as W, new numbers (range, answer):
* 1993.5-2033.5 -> 247.3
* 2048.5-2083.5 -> 244.4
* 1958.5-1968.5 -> 271.1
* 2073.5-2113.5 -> 223.4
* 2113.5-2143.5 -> 199.6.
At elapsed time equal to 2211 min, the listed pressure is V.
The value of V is 227.8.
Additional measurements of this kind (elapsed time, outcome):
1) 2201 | 222.6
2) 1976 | 261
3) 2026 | 239.8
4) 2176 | 202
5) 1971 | 261.6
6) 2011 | 243.1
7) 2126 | 191.7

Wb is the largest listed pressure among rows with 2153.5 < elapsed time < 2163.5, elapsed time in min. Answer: 126.9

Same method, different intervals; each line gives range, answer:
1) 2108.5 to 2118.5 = 179.1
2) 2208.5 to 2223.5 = 227.8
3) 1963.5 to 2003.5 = 261.6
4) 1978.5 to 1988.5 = 260.2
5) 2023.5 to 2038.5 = 239.8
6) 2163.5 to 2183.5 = 210.3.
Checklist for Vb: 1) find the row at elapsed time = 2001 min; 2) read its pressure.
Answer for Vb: 247.3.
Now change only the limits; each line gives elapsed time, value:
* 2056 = 230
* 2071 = 244.4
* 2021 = 231.5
